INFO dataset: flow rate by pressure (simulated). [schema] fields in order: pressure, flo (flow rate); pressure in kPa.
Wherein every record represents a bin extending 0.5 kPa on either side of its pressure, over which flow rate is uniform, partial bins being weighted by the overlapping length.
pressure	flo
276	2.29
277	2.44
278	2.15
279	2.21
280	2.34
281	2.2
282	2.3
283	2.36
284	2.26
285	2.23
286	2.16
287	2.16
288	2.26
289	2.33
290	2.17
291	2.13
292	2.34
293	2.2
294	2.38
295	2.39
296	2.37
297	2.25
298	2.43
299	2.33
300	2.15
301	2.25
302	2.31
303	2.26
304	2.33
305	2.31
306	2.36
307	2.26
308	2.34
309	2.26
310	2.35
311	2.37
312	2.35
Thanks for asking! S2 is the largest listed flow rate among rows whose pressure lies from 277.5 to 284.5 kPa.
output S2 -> 2.36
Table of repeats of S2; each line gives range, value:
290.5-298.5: 2.43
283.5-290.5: 2.33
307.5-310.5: 2.35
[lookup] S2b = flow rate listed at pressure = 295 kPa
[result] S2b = 2.39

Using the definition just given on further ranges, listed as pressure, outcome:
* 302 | 2.31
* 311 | 2.37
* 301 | 2.25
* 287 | 2.16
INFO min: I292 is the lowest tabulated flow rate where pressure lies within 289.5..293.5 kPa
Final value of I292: 2.13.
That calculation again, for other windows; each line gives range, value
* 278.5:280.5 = 2.21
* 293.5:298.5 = 2.25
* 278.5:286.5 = 2.16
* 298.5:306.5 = 2.15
